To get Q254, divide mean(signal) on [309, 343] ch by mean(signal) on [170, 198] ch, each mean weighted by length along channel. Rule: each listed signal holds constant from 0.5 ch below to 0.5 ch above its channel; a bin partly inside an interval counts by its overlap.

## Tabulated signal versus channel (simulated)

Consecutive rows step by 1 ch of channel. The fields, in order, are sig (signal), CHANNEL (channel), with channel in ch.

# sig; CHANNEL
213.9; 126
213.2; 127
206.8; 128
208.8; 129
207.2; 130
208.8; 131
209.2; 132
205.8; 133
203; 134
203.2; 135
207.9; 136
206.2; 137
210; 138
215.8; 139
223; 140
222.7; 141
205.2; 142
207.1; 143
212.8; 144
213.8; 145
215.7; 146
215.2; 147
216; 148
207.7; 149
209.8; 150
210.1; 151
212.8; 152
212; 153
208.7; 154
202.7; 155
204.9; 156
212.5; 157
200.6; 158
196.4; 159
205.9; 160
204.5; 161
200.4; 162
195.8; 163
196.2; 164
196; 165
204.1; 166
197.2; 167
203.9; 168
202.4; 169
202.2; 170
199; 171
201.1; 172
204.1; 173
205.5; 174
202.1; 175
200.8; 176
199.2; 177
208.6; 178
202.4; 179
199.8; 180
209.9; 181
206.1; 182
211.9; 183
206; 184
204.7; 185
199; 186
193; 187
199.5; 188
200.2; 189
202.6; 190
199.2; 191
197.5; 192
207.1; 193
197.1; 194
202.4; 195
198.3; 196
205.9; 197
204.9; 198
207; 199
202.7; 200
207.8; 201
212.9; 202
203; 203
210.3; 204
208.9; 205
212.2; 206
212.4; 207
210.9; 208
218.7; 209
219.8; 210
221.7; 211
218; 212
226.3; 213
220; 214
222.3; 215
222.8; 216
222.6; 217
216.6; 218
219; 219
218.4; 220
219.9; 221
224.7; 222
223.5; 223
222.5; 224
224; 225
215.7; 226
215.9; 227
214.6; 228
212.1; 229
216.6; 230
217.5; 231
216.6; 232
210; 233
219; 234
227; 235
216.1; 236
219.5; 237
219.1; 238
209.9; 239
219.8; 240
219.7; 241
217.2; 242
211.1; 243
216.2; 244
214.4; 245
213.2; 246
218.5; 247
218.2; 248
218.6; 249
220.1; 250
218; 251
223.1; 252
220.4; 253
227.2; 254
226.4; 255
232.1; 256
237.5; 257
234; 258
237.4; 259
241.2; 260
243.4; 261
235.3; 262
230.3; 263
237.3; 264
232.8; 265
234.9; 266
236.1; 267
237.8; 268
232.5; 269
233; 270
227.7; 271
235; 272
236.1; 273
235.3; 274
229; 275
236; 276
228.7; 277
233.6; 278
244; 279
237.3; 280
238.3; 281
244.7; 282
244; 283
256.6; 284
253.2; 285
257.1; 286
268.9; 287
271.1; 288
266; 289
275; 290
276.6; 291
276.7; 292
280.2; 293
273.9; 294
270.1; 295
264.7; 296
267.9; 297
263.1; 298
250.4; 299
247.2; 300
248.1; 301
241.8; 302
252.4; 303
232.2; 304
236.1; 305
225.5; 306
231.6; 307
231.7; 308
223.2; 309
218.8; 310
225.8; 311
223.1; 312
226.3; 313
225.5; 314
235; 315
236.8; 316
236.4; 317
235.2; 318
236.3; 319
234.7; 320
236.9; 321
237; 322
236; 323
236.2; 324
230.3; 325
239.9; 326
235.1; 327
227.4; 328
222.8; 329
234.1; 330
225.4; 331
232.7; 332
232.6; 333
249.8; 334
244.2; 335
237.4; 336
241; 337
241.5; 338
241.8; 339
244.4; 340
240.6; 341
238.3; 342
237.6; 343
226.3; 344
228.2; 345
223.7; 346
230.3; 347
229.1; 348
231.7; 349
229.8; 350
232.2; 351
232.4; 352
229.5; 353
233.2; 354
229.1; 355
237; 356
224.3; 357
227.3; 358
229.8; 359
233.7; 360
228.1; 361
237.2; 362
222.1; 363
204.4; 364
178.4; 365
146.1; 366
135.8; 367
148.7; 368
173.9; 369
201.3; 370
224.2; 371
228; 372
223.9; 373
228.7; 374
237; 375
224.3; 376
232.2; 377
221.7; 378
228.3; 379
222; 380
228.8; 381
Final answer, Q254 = 1.2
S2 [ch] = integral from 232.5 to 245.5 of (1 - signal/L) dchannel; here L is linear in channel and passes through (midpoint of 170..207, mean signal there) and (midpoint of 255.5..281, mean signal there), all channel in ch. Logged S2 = 0.4 ch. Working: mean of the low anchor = 204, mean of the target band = 217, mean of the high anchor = 235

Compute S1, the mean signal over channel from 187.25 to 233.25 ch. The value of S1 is 213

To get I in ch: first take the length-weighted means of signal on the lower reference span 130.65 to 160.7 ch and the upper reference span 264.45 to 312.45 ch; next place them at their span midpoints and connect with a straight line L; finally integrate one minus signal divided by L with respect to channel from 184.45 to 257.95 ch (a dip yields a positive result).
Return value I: 4.5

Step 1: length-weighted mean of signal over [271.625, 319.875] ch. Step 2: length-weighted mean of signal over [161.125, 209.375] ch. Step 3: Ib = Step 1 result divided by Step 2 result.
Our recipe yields 1.21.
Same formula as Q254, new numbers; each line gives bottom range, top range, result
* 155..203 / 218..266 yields 1.10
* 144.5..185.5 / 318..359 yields 1.14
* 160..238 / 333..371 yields 1.06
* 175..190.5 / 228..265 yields 1.10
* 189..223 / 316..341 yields 1.12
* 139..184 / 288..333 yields 1.18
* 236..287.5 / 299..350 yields 1.01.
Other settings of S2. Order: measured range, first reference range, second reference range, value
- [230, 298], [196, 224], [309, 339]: -3.7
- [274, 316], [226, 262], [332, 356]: -3.4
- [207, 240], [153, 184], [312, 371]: -1.3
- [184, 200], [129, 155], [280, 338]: 1.4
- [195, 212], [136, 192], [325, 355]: 0.2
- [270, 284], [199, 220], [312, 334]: -0.7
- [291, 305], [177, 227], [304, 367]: -2.2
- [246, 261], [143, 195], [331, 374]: -1.0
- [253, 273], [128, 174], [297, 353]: -0.8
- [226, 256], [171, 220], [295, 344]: 0.1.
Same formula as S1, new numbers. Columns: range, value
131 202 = 205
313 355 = 234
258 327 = 242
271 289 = 244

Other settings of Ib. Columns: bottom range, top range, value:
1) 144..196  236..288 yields 1.13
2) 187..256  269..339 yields 1.13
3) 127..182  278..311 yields 1.22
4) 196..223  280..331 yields 1.14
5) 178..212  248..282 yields 1.13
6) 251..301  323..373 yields 0.91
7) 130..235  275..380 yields 1.12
